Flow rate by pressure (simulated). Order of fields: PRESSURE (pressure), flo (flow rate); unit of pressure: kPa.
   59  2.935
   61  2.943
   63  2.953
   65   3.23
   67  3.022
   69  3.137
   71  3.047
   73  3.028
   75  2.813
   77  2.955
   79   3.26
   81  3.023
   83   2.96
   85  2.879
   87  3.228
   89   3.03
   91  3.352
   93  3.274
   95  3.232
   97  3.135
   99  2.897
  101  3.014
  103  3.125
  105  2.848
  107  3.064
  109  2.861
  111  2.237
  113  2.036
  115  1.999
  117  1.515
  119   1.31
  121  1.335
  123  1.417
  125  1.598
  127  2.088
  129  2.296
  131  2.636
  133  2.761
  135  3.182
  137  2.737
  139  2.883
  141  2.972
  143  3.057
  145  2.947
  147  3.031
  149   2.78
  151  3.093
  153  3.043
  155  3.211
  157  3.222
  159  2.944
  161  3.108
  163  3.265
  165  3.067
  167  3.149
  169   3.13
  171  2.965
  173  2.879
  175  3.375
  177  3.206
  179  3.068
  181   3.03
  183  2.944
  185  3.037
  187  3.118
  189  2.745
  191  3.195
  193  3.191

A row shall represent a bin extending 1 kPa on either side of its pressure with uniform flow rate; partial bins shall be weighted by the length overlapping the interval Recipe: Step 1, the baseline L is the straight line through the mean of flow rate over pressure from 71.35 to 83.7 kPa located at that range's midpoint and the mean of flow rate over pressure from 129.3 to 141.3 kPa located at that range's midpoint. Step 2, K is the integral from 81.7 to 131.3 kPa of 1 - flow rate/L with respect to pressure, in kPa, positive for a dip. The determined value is 6.6 kPa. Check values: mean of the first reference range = 3.01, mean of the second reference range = 2.82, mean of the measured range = 2.54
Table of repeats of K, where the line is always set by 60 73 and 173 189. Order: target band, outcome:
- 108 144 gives 9.3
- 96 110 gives 0.3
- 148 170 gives -0.2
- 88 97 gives -0.5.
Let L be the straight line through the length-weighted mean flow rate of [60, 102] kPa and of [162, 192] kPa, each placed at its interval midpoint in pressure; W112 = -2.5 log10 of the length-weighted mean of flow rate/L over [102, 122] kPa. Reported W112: 0.35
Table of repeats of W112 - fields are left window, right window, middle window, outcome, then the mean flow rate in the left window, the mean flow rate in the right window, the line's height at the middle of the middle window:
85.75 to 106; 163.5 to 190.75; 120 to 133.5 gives 0.48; 3.11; 3.06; 3.09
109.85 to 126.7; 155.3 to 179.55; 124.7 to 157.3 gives -0.19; 1.71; 3.12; 2.36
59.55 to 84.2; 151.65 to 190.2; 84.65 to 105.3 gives -0.02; 3.03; 3.08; 3.04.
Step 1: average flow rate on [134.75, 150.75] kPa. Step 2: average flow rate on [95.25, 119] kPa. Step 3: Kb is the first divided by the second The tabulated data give 1.1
